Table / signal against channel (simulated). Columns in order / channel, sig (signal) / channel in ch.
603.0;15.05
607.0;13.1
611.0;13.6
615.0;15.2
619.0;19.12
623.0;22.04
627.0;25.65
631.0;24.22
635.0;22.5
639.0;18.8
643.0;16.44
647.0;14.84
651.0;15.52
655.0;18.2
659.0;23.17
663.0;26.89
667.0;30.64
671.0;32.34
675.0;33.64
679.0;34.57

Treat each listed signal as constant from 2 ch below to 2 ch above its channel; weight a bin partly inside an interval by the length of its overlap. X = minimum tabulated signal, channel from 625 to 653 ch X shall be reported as 14.84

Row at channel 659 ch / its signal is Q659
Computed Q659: 23.17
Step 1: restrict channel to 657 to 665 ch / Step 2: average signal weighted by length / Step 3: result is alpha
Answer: 25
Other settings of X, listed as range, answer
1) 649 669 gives 15.52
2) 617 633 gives 19.12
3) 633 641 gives 18.8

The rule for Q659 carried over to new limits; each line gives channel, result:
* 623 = 22.04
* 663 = 26.89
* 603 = 15.05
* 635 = 22.5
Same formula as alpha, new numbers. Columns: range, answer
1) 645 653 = 15.2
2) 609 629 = 19.1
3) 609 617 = 14.4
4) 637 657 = 16.8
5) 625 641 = 22.8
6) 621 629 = 23.8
